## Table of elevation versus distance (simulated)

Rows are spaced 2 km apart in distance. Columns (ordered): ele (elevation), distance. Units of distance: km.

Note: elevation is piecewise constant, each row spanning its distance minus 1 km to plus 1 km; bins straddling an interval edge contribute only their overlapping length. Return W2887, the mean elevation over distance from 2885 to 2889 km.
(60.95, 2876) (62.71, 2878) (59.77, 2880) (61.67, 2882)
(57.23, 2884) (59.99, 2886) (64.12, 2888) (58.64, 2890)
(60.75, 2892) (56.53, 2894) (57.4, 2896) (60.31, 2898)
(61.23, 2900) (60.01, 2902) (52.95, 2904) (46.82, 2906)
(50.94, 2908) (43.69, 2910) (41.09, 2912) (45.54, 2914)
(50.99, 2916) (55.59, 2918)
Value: 62.1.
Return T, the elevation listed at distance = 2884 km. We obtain 57.23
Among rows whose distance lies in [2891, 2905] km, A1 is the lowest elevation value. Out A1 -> 52.95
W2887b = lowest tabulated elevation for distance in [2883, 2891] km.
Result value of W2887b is 57.23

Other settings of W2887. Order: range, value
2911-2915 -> 43.3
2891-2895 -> 58.6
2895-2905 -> 58.4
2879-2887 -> 59.7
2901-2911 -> 50.9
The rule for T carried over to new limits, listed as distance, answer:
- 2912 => 41.09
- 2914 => 45.54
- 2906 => 46.82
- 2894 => 56.53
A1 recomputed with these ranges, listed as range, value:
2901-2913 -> 41.09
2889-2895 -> 56.53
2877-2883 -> 59.77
